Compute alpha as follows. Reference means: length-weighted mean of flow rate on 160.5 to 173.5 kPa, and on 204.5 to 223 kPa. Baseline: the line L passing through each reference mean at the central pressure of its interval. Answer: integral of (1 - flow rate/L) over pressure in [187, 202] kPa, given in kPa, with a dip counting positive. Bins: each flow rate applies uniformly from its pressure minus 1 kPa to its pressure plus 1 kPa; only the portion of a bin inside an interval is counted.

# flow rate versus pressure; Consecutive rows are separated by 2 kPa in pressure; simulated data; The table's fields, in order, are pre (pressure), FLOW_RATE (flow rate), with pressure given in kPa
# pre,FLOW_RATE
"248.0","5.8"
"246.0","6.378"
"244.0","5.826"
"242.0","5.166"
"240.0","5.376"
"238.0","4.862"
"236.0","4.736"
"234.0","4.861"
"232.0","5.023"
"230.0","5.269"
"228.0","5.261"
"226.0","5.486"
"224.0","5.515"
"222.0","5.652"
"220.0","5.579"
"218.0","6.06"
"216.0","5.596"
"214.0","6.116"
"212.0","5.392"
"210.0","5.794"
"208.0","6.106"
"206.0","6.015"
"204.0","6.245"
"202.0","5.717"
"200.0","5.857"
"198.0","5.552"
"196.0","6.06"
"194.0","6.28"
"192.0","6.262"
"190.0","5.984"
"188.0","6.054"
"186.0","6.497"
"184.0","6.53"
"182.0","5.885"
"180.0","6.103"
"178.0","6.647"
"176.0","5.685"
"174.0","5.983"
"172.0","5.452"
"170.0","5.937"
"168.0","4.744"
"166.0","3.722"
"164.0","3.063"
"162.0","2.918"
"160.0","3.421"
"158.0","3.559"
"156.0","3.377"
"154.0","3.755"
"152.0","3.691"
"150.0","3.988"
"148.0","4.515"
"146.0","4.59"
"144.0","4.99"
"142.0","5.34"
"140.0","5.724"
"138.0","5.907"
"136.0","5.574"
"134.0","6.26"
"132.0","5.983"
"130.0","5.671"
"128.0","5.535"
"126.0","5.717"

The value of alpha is -2.3 kPa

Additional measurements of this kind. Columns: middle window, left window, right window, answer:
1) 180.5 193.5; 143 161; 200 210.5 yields -2.24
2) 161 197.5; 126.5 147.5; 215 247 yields -0.43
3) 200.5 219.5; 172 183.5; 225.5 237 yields -1.47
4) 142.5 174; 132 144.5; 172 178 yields 8.75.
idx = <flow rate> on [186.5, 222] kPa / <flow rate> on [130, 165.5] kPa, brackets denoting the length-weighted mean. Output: 1.31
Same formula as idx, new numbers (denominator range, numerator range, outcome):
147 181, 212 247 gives 1.21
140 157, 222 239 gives 1.18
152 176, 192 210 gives 1.42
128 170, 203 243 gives 1.20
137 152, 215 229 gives 1.14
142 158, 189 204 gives 1.43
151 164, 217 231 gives 1.62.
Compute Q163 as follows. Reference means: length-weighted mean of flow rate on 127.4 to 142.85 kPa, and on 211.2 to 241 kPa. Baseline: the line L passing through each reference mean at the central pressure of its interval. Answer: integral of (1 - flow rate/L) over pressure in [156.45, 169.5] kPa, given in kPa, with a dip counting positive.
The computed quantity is 4.6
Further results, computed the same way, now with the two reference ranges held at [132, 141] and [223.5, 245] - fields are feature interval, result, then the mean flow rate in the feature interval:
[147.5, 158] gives 3.57 kPa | 3.81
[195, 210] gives -1.38 kPa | 5.93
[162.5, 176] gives 2.00 kPa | 4.81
